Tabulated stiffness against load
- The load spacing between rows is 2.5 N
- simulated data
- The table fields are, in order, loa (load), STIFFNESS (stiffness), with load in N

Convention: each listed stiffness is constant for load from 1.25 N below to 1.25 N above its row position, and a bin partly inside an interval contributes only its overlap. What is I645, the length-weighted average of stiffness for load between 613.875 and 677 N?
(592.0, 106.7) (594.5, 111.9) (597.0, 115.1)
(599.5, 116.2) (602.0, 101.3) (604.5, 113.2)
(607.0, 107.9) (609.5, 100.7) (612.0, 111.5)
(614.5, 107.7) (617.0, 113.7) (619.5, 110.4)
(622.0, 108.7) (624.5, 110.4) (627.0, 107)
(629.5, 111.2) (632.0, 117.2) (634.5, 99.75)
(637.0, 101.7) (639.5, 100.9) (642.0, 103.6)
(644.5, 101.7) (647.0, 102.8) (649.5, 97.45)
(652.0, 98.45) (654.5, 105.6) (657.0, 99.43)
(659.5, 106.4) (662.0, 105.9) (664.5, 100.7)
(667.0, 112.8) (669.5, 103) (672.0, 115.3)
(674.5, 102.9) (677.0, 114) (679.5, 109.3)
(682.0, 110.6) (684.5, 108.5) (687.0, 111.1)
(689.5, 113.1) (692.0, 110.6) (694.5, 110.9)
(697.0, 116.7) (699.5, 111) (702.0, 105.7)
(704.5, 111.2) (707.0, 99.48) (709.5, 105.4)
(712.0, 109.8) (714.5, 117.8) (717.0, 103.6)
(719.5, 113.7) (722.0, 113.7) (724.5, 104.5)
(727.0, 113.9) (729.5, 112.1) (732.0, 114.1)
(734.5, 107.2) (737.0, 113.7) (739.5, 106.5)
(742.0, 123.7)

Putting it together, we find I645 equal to 106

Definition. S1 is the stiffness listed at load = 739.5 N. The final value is 106.5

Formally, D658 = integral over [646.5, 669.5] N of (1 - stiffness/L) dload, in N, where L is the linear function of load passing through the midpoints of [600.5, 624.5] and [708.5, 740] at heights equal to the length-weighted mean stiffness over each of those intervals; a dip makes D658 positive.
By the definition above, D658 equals 1.3 N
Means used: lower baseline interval 109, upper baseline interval 111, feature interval 103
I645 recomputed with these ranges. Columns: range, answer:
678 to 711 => 110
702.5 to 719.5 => 108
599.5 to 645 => 107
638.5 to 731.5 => 108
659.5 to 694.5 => 109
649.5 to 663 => 103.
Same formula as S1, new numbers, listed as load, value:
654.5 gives 105.6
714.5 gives 117.8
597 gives 115.1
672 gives 115.3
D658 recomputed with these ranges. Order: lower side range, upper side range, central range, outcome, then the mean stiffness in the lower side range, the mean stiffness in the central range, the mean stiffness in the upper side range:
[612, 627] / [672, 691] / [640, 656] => 1.3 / 110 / 102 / 110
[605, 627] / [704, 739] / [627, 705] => 1.7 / 109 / 107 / 110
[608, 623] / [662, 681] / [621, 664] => 1.6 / 109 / 105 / 108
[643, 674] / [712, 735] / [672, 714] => -0.7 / 104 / 110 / 111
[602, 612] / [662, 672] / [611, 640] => -0.4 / 107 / 109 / 107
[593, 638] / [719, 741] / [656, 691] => 0.6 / 109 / 108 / 111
